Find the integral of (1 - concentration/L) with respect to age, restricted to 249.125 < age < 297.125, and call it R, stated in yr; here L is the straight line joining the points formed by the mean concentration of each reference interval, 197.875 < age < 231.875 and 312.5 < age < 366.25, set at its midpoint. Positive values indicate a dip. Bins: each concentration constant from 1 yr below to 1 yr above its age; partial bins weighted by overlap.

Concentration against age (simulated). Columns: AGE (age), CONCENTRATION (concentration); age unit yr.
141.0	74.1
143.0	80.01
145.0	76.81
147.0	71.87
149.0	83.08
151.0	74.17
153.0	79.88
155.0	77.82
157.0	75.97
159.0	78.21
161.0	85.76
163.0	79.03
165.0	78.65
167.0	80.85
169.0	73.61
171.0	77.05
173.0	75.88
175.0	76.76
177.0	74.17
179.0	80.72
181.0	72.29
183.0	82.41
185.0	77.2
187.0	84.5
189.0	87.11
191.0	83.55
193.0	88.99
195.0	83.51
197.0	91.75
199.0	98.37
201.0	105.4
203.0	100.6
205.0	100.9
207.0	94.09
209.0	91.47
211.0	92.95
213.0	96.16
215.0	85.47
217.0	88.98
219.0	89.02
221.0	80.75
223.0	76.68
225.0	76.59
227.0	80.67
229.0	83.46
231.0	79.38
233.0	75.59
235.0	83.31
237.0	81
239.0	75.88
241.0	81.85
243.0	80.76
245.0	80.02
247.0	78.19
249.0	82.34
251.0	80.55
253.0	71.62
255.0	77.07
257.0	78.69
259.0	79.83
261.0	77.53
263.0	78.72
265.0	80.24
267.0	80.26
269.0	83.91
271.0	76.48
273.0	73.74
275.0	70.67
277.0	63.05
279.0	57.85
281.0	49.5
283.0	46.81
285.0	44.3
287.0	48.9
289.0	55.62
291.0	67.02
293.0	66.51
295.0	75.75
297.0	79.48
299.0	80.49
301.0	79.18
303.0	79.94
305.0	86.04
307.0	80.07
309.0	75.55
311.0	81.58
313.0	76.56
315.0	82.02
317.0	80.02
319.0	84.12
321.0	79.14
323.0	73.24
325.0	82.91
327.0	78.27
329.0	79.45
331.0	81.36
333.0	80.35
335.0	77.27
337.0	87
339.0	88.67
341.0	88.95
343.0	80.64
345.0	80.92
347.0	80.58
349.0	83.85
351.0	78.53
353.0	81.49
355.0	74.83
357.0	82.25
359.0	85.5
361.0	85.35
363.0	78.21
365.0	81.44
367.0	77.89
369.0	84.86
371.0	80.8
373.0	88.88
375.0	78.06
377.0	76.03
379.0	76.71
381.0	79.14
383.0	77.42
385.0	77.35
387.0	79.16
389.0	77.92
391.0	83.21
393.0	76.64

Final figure 9.1 yr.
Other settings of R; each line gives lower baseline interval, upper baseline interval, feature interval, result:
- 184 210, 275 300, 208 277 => -4.03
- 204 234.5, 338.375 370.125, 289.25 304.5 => 1.62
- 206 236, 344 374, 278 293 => 5.33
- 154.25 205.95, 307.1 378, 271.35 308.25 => 6.61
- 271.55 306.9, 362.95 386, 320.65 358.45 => -3.42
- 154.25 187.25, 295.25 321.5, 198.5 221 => -4.41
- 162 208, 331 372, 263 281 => 2.38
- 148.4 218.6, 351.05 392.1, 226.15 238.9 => 0.49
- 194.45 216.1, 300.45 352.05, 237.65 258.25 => 2.57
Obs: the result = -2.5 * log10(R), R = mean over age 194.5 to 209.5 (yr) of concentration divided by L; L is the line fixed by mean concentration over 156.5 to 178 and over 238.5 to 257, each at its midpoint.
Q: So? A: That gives -0.23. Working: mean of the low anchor 77.9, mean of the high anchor 78.8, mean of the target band 96.3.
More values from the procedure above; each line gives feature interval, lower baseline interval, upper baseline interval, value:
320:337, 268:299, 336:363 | -0.03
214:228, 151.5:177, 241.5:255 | -0.05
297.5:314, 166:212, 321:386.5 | 0.03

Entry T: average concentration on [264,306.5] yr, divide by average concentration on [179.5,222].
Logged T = 0.8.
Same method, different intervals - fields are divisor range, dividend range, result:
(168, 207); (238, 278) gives 0.91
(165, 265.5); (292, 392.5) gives 0.97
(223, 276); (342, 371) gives 1.03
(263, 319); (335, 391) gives 1.13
